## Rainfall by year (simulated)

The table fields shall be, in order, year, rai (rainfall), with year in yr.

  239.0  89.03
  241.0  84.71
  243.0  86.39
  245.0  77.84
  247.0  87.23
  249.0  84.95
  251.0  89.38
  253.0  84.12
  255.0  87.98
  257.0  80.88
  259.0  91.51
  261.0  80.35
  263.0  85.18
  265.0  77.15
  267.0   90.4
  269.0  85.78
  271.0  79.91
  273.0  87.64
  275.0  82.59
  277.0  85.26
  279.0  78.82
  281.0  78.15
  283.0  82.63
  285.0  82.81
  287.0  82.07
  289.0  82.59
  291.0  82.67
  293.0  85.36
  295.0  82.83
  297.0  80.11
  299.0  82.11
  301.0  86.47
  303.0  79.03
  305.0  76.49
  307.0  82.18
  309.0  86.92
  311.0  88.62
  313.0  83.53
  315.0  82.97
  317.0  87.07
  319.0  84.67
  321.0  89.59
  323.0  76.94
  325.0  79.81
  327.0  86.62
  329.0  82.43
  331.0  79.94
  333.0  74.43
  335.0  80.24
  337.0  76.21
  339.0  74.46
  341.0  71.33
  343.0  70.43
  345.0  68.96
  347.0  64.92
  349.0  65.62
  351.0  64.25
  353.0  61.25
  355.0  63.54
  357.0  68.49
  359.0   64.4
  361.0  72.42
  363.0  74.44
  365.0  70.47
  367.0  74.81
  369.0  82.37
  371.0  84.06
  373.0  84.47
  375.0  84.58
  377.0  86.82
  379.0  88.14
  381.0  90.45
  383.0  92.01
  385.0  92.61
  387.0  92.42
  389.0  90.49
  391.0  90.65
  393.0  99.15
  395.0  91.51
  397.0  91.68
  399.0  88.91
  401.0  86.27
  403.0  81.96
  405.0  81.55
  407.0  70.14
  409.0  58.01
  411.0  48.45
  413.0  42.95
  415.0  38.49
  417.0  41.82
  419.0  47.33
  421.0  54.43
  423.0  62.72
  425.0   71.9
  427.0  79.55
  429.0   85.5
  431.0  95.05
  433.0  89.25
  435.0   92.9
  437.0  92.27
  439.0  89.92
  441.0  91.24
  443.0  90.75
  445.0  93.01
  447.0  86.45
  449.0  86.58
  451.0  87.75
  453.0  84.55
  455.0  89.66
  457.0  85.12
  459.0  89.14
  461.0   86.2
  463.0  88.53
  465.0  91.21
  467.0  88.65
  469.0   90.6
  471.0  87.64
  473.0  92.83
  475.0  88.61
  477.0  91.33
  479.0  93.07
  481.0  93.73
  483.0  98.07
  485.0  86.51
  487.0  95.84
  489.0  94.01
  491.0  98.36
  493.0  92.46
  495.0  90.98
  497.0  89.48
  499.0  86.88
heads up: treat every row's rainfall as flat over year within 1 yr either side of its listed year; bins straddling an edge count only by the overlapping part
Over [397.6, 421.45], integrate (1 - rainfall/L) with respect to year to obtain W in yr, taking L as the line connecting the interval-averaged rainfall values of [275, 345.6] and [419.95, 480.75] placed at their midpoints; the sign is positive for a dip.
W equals 6.3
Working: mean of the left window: 81.1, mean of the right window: 86.6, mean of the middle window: 62.4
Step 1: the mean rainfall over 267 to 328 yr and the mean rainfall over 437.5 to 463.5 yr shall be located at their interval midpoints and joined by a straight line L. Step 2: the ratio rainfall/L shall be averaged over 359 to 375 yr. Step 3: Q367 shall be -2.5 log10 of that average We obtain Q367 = 0.112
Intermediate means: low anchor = 83.2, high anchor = 88.4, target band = 77.2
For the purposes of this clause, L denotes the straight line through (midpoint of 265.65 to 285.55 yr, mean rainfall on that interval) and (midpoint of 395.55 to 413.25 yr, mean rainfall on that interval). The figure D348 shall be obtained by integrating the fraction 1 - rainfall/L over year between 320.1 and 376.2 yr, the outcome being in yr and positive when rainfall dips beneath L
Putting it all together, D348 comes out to 2.4 yr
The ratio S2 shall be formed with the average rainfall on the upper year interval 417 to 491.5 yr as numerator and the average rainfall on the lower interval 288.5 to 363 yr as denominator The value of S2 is 1.1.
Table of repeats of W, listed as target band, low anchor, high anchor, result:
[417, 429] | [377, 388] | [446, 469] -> 3.5 yr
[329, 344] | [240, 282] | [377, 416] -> 1.1 yr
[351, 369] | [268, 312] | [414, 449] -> 2.4 yr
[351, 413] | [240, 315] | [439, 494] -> 5.7 yr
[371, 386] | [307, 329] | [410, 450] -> -1.8 yr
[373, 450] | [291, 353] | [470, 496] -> 5.7 yr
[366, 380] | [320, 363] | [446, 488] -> -1.1 yr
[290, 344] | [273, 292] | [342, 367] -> -4.3 yr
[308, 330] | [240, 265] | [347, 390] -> -1.0 yr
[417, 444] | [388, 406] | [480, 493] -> 3.7 yr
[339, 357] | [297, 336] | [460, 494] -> 3.7 yr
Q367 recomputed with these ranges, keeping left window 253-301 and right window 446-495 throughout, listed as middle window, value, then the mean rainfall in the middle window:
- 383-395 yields -0.07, 92.8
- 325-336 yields 0.06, 80.6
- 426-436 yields 0.01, 88.5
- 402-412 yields 0.28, 68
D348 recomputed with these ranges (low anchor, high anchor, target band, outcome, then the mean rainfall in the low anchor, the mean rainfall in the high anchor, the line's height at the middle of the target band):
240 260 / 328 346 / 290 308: -0.5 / 85.5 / 75.4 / 79.8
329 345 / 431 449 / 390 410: 0.2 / 75.3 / 90.7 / 84.8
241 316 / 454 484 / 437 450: -0.1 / 83.6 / 90.3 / 89.4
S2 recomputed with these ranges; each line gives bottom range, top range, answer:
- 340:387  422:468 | 1.14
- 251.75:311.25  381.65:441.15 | 0.93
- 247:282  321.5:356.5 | 0.87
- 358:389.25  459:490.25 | 1.10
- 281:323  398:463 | 0.93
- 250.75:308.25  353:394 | 0.98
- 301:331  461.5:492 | 1.10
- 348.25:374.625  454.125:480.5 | 1.24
